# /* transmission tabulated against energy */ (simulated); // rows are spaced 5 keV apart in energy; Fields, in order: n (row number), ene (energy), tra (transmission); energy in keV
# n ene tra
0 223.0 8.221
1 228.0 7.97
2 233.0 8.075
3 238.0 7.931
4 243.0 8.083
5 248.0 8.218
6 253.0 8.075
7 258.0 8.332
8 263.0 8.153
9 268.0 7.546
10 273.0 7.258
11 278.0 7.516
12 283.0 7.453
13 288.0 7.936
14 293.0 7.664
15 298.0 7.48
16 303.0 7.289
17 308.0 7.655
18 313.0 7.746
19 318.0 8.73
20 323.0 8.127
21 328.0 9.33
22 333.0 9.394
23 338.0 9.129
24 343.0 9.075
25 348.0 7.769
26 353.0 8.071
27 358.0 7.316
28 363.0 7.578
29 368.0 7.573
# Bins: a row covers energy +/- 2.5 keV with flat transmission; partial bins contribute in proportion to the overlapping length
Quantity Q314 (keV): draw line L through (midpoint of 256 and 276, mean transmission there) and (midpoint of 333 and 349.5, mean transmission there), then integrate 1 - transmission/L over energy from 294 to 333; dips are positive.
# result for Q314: 1.54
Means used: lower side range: 7.8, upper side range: 8.82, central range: 8.12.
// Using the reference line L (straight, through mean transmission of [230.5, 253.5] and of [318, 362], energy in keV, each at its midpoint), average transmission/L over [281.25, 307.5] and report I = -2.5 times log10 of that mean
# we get 0.100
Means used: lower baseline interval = 8.08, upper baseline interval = 8.51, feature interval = 7.57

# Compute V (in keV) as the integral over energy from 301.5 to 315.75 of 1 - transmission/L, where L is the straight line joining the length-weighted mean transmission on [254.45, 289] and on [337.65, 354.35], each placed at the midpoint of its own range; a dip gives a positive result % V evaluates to 0.9 keV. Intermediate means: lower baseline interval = 7.74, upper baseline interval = 8.46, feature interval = 7.6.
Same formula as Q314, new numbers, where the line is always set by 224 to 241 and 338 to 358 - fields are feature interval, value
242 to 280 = 0.9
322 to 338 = -1.6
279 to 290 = 0.6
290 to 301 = 0.8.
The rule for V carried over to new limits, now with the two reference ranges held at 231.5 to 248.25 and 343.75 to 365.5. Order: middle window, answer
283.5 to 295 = 0.3 keV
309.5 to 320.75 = -0.4 keV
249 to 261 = -0.3 keV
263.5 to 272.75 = 0.4 keV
